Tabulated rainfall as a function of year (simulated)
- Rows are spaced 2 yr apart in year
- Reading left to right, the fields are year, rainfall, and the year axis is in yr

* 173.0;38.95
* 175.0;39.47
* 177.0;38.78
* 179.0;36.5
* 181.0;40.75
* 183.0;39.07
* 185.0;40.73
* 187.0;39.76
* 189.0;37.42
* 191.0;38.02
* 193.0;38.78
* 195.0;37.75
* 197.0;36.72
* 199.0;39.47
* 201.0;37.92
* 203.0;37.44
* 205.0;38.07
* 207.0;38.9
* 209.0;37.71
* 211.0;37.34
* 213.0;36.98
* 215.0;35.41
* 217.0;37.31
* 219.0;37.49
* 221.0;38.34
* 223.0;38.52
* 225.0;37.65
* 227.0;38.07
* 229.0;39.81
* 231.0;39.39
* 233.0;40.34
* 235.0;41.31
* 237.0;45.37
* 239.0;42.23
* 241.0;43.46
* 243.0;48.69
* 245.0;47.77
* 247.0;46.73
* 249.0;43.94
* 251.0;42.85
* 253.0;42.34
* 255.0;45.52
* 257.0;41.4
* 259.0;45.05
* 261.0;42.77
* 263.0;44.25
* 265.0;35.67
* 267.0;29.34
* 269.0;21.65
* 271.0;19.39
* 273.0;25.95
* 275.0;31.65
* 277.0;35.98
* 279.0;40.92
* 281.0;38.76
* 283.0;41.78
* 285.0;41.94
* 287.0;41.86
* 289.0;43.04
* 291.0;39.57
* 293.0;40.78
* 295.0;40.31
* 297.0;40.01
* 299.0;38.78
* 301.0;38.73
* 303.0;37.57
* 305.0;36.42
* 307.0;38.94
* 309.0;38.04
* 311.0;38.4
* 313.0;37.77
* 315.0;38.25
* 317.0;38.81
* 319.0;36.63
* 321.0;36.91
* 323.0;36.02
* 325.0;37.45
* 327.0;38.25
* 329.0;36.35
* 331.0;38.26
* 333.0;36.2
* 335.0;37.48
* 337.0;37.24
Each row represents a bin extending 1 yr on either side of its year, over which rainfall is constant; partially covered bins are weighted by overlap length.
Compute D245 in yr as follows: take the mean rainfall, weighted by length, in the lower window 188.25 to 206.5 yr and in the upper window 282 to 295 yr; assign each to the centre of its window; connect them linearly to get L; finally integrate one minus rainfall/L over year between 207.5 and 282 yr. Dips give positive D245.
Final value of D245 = 1.6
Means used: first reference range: 38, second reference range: 41.4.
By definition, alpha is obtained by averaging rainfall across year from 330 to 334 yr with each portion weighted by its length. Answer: 37.2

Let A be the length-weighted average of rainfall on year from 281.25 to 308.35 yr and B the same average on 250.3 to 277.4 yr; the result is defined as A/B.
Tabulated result 1.11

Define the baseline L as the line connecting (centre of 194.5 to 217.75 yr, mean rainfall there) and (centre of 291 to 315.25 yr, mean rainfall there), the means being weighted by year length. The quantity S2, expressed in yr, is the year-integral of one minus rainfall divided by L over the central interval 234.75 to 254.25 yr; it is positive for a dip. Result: -3.37 yr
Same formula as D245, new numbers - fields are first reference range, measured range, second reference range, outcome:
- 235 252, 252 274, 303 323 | 3.7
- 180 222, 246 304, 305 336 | -1.2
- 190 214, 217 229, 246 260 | 0.7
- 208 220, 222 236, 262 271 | -1.6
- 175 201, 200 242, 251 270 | -0.3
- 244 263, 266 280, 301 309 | 4.2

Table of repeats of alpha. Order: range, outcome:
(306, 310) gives 38.5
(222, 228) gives 38.1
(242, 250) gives 46.8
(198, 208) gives 38.4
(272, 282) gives 34.7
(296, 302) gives 39.2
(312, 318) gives 38.3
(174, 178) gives 39.1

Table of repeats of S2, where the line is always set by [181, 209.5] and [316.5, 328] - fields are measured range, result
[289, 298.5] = -0.7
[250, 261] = -1.6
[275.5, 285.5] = -0.4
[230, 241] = -1.1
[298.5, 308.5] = -0.2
